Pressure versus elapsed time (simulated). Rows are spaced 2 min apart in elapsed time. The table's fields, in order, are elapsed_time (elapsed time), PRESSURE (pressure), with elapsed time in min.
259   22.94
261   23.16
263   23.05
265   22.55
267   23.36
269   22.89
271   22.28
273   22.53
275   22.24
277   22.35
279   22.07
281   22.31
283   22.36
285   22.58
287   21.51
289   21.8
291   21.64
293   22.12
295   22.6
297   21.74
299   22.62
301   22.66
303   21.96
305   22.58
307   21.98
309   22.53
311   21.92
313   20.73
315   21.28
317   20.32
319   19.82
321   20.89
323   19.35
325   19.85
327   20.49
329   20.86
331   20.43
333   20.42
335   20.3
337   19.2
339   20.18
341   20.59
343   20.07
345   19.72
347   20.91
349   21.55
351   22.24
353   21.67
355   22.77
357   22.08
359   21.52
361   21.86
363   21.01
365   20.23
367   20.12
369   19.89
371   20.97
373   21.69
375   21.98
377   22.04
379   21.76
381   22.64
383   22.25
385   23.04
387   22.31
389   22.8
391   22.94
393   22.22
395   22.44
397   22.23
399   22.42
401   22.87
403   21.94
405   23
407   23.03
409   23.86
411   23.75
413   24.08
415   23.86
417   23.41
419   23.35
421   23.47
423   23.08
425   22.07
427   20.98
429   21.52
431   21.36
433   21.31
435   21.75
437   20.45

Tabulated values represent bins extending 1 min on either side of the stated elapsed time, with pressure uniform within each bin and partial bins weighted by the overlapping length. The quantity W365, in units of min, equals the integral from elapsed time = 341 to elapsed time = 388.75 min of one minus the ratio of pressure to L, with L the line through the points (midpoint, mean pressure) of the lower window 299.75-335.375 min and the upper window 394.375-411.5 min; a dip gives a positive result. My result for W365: 1.2 min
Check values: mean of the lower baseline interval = 21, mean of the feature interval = 21.5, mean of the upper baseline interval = 22.8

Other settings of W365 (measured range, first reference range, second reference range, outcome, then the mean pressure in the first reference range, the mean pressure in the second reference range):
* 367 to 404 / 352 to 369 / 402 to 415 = 0.5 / 21.3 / 23.3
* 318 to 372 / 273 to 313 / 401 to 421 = 4.7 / 22.2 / 23.3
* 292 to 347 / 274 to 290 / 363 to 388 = 2.3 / 22.2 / 21.6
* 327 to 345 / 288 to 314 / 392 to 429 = 1.7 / 22.1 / 22.9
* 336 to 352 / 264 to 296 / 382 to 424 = 1.5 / 22.3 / 23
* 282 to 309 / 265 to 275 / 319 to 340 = -0.7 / 22.7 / 20.2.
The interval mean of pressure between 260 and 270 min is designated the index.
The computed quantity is 23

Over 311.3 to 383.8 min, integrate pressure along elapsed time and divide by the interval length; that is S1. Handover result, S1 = 20.9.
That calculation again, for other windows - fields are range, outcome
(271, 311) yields 22.2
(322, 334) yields 20.2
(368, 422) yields 22.6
